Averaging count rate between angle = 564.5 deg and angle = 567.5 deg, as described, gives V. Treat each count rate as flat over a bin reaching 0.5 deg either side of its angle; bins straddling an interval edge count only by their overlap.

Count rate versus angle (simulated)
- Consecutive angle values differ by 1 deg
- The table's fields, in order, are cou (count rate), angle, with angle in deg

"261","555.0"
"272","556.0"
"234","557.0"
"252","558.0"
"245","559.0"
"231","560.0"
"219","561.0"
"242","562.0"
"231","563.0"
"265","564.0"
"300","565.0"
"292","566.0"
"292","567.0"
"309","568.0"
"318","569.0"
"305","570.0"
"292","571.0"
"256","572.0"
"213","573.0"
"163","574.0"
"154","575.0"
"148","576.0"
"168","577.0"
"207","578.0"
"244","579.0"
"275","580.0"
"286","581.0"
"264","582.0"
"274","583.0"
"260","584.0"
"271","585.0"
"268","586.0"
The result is 295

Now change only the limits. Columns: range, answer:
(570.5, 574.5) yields 231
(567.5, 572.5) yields 296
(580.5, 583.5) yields 275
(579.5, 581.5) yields 280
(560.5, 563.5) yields 231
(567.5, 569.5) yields 314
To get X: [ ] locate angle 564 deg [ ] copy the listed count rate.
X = 265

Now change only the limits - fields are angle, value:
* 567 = 292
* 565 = 300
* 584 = 260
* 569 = 318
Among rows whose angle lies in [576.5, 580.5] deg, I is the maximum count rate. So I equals 275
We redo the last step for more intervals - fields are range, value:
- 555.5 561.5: 272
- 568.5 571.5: 318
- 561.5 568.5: 309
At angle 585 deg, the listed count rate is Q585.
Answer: 271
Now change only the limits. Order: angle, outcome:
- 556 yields 272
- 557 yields 234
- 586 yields 268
